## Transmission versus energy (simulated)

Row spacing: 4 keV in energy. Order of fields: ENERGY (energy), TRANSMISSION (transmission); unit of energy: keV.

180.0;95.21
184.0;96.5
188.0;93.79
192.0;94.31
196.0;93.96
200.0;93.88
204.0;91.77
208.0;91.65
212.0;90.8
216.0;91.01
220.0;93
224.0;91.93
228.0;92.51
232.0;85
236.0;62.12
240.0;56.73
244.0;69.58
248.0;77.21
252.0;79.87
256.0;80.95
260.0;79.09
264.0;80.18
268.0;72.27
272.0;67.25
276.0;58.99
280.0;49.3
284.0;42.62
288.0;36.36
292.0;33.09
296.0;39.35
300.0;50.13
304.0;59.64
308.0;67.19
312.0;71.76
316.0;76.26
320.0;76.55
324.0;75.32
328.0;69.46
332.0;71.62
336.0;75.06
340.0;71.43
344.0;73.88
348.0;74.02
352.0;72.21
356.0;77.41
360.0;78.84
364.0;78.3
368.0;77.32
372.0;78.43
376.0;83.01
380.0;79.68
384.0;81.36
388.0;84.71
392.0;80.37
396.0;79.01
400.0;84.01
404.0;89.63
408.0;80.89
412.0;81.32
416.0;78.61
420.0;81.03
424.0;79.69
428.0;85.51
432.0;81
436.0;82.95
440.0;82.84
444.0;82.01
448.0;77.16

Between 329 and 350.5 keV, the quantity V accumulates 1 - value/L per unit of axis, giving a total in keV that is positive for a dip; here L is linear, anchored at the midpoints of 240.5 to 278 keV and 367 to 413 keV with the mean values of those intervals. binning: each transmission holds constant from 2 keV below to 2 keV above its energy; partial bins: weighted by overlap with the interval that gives 1.5 keV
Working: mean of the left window 73.2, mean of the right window 81.7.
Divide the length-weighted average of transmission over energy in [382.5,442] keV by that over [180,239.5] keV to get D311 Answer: 0.92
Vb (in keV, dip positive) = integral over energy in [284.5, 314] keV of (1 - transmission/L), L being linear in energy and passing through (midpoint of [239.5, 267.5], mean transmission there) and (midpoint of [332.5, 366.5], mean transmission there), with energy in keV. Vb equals 9.7 keV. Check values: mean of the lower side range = 75.6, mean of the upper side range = 75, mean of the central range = 50.6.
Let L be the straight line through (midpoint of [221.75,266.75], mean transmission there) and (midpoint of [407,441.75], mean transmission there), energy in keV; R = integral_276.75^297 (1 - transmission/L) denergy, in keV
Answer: 9.60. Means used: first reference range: 77.7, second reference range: 81.5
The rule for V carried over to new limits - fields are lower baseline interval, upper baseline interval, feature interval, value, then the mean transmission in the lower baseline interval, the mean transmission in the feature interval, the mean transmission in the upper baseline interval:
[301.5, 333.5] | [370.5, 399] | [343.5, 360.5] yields 0.2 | 70.6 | 75.1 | 81.1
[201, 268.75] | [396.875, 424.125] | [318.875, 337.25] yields 1.9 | 81.9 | 73.4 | 82.2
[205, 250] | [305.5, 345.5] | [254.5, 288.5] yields 6.2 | 82.2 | 63.9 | 72.7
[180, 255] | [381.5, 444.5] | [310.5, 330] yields 2.3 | 86.1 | 73.9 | 82.2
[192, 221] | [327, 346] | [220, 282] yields 8.4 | 92.4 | 74.2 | 72.4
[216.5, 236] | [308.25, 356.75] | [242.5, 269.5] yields 2.1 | 87.7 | 77.2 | 73.4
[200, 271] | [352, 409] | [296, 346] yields 7.7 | 81.7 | 68.6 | 80.6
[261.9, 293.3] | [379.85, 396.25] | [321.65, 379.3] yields -2.4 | 55.6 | 75.6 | 81.4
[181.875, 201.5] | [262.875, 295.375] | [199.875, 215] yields -0.8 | 94.5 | 91.7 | 53.7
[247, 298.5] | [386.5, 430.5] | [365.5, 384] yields -0.7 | 60.9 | 79.8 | 82.2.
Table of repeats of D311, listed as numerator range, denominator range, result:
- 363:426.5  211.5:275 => 1.03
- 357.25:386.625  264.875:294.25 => 1.52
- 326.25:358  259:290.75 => 1.23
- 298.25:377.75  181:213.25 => 0.78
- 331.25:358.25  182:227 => 0.79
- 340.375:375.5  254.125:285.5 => 1.15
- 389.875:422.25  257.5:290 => 1.34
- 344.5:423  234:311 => 1.30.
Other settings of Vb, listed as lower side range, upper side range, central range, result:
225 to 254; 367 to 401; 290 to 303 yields 5.9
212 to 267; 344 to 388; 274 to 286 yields 4.4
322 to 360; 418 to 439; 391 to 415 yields -0.9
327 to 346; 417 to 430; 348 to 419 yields -2.4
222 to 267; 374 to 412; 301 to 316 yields 2.5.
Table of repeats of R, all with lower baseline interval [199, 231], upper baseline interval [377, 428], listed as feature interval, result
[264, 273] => 1.7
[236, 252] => 3.8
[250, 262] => 1.3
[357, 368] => 0.8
